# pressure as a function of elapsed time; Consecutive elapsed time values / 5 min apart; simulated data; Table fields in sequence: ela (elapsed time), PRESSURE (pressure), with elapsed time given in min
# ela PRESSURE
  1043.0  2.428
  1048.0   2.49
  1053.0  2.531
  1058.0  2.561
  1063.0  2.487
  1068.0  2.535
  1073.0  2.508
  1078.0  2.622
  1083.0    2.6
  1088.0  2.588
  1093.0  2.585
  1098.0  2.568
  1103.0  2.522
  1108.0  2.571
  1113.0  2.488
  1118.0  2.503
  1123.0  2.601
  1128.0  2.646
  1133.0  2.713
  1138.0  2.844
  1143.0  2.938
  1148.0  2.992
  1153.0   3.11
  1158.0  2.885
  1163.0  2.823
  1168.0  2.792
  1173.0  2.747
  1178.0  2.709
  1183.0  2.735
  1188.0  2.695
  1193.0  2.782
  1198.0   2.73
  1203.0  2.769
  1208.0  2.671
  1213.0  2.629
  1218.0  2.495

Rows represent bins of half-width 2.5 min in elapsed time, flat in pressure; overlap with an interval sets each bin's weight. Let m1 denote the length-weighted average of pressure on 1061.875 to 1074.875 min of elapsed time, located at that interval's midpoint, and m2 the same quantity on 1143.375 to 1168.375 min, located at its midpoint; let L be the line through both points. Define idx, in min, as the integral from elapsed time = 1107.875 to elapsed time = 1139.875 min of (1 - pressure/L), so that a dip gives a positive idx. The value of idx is 1.8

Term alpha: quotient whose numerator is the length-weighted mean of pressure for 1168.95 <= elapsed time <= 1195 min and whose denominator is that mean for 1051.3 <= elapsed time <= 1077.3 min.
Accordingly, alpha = 1.08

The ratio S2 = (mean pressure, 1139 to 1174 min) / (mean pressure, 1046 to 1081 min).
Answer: 1.1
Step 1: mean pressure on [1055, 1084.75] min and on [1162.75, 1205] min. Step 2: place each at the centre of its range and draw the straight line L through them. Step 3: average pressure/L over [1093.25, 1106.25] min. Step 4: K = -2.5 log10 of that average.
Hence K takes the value 0.021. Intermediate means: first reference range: 2.55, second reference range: 2.75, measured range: 2.55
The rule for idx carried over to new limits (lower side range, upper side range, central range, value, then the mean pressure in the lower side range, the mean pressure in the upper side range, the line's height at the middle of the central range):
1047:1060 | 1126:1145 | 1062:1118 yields 1.9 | 2.53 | 2.78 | 2.64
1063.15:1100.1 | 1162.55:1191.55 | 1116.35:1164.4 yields -2.4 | 2.57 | 2.75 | 2.68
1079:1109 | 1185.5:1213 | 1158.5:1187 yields -0.9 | 2.57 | 2.72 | 2.68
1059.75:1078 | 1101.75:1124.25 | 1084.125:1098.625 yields -0.3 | 2.53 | 2.53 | 2.53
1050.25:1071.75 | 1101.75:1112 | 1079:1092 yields -0.3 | 2.53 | 2.54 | 2.53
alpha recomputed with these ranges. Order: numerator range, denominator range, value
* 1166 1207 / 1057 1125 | 1.07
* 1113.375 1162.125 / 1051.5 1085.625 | 1.09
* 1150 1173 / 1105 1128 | 1.13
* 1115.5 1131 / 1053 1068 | 1.02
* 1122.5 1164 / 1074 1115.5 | 1.11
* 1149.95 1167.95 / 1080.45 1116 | 1.14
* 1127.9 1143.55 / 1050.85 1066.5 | 1.10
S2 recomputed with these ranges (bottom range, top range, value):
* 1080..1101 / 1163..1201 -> 1.06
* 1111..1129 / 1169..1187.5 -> 1.07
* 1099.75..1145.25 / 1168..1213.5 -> 1.03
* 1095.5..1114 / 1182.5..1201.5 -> 1.08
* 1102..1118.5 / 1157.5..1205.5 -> 1.09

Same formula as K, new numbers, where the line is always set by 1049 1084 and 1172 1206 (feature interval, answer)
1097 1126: 0.03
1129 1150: -0.08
